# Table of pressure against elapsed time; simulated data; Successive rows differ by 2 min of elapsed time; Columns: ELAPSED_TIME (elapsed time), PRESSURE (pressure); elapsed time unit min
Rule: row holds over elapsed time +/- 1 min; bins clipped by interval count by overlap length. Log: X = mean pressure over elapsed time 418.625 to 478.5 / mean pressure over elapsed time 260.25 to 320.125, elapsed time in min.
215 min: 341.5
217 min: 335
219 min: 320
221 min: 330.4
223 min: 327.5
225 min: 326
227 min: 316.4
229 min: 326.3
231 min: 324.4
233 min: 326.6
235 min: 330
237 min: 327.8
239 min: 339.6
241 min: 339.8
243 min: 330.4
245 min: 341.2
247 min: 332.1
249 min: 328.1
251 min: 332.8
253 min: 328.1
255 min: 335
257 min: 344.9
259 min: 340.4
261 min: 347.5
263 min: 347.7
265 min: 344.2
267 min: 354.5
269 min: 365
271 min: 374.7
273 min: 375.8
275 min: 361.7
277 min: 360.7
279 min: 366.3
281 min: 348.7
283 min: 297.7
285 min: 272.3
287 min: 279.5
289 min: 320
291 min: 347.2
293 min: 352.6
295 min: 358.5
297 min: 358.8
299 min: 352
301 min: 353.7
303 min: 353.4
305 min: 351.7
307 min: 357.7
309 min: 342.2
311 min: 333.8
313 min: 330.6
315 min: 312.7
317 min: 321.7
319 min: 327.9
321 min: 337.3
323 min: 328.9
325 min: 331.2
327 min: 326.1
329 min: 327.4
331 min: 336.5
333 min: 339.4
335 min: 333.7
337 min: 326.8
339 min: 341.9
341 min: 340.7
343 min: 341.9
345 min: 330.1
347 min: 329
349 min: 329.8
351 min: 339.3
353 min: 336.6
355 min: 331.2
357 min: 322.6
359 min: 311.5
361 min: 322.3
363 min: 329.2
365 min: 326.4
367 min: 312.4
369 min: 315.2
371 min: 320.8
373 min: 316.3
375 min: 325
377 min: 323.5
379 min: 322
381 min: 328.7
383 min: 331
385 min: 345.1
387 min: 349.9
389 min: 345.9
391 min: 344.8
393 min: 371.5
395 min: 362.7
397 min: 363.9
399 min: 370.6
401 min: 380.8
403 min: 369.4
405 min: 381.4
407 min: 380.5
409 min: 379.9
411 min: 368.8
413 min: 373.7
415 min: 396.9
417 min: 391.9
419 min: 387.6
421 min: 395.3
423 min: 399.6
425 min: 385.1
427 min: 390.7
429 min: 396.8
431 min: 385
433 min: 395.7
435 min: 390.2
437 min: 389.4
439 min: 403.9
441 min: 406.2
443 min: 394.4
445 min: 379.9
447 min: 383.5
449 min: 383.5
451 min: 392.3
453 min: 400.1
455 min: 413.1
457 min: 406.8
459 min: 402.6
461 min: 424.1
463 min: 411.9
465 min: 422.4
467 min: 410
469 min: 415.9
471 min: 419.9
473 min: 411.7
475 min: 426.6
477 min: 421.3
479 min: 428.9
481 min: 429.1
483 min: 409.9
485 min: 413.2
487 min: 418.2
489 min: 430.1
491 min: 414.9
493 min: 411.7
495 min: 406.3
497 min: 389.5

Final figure 1.17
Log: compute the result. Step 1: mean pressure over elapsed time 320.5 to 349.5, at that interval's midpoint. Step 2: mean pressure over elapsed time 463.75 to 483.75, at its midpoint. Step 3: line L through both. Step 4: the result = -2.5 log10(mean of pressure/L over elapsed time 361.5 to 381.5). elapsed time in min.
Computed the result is 0.11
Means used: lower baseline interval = 333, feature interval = 322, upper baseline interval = 420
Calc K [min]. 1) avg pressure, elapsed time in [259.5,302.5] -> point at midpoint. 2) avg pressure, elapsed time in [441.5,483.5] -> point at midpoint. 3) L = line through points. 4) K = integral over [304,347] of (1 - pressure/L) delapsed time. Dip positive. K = 3.1 min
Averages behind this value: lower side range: 345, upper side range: 409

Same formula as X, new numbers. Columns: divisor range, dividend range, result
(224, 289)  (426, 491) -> 1.21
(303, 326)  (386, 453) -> 1.14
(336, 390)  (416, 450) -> 1.19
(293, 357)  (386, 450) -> 1.13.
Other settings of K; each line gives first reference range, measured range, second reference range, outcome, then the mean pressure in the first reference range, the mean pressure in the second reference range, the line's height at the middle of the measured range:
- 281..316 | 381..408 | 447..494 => 1.3 min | 334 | 413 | 378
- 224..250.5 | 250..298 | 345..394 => -1.8 min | 330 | 330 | 330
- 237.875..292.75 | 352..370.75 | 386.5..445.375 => 2.2 min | 339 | 381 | 366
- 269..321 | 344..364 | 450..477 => 2.1 min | 341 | 412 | 366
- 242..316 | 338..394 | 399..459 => 5.7 min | 341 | 390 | 369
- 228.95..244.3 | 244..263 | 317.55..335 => -0.3 min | 331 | 332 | 331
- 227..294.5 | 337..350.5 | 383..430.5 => 0.9 min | 338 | 375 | 359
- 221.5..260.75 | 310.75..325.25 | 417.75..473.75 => 1.2 min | 332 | 400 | 357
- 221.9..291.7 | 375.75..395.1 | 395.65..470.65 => 1.8 min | 336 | 393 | 377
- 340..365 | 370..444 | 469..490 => 0.0 min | 330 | 421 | 369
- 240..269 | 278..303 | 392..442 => 1.1 min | 340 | 385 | 350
